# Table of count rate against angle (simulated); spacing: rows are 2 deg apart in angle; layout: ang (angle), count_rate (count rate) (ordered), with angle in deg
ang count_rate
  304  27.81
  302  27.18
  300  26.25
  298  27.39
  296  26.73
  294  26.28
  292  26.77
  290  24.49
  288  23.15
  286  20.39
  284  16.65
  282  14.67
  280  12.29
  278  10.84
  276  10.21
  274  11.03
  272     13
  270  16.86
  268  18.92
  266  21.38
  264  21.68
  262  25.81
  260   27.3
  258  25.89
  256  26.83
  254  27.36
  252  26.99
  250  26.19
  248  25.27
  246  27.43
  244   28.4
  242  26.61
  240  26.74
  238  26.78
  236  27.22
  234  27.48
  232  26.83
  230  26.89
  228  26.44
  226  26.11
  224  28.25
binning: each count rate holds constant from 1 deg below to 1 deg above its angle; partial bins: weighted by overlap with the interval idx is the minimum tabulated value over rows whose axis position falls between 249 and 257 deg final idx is 26.19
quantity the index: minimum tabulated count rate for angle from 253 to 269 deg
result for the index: 18.92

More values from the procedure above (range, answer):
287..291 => 23.15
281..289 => 14.67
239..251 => 25.27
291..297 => 26.28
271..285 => 10.21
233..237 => 27.22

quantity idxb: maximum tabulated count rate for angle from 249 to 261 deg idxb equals 27.36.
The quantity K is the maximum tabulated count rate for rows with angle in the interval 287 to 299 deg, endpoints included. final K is 27.39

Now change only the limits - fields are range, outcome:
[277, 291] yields 24.49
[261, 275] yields 25.81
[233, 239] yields 27.48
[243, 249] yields 28.4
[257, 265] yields 27.3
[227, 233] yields 26.89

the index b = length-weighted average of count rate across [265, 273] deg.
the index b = 17.5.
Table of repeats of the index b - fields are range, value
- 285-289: 21.8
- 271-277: 11.4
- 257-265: 25.2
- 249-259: 26.7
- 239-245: 27.2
